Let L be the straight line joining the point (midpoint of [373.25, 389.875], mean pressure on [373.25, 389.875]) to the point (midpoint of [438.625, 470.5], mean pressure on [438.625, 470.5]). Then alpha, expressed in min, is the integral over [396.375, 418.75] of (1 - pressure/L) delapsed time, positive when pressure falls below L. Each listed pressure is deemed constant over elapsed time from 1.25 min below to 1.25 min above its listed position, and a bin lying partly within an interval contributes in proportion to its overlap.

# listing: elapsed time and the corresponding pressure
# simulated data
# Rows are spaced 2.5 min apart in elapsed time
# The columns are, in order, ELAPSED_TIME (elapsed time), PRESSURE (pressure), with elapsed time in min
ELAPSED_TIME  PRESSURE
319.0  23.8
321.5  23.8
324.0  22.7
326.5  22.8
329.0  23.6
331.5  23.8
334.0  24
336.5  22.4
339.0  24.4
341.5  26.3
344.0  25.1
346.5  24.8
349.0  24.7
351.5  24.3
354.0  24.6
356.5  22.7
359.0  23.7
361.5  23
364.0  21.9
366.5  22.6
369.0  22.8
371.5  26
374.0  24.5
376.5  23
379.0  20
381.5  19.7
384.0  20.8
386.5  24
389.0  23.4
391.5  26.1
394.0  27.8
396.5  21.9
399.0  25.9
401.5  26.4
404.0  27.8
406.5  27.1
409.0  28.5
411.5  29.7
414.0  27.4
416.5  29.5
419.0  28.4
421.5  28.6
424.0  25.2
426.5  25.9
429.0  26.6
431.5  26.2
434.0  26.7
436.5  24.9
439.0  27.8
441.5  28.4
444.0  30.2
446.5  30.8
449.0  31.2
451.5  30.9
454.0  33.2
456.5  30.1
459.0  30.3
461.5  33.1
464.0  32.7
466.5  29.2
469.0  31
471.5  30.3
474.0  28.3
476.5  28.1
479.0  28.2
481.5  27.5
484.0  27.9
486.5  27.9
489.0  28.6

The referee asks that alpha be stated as -2.00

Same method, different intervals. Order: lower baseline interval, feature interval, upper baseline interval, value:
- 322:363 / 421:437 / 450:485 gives 1.1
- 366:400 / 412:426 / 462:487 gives -1.1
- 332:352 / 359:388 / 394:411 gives 3.3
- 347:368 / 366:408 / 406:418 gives 3.3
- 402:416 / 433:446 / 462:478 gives 0.6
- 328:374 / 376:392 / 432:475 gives 2.3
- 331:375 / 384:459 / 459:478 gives 0.7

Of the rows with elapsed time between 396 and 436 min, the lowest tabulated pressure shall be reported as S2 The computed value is 21.9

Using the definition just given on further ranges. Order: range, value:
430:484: 24.9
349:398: 19.7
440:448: 28.4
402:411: 27.1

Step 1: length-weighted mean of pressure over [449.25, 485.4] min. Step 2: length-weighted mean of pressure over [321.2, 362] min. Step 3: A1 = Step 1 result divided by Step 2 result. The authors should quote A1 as 1.26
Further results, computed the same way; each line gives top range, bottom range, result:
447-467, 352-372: 1.34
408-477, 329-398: 1.23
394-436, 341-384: 1.15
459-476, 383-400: 1.26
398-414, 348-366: 1.17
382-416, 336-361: 1.06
